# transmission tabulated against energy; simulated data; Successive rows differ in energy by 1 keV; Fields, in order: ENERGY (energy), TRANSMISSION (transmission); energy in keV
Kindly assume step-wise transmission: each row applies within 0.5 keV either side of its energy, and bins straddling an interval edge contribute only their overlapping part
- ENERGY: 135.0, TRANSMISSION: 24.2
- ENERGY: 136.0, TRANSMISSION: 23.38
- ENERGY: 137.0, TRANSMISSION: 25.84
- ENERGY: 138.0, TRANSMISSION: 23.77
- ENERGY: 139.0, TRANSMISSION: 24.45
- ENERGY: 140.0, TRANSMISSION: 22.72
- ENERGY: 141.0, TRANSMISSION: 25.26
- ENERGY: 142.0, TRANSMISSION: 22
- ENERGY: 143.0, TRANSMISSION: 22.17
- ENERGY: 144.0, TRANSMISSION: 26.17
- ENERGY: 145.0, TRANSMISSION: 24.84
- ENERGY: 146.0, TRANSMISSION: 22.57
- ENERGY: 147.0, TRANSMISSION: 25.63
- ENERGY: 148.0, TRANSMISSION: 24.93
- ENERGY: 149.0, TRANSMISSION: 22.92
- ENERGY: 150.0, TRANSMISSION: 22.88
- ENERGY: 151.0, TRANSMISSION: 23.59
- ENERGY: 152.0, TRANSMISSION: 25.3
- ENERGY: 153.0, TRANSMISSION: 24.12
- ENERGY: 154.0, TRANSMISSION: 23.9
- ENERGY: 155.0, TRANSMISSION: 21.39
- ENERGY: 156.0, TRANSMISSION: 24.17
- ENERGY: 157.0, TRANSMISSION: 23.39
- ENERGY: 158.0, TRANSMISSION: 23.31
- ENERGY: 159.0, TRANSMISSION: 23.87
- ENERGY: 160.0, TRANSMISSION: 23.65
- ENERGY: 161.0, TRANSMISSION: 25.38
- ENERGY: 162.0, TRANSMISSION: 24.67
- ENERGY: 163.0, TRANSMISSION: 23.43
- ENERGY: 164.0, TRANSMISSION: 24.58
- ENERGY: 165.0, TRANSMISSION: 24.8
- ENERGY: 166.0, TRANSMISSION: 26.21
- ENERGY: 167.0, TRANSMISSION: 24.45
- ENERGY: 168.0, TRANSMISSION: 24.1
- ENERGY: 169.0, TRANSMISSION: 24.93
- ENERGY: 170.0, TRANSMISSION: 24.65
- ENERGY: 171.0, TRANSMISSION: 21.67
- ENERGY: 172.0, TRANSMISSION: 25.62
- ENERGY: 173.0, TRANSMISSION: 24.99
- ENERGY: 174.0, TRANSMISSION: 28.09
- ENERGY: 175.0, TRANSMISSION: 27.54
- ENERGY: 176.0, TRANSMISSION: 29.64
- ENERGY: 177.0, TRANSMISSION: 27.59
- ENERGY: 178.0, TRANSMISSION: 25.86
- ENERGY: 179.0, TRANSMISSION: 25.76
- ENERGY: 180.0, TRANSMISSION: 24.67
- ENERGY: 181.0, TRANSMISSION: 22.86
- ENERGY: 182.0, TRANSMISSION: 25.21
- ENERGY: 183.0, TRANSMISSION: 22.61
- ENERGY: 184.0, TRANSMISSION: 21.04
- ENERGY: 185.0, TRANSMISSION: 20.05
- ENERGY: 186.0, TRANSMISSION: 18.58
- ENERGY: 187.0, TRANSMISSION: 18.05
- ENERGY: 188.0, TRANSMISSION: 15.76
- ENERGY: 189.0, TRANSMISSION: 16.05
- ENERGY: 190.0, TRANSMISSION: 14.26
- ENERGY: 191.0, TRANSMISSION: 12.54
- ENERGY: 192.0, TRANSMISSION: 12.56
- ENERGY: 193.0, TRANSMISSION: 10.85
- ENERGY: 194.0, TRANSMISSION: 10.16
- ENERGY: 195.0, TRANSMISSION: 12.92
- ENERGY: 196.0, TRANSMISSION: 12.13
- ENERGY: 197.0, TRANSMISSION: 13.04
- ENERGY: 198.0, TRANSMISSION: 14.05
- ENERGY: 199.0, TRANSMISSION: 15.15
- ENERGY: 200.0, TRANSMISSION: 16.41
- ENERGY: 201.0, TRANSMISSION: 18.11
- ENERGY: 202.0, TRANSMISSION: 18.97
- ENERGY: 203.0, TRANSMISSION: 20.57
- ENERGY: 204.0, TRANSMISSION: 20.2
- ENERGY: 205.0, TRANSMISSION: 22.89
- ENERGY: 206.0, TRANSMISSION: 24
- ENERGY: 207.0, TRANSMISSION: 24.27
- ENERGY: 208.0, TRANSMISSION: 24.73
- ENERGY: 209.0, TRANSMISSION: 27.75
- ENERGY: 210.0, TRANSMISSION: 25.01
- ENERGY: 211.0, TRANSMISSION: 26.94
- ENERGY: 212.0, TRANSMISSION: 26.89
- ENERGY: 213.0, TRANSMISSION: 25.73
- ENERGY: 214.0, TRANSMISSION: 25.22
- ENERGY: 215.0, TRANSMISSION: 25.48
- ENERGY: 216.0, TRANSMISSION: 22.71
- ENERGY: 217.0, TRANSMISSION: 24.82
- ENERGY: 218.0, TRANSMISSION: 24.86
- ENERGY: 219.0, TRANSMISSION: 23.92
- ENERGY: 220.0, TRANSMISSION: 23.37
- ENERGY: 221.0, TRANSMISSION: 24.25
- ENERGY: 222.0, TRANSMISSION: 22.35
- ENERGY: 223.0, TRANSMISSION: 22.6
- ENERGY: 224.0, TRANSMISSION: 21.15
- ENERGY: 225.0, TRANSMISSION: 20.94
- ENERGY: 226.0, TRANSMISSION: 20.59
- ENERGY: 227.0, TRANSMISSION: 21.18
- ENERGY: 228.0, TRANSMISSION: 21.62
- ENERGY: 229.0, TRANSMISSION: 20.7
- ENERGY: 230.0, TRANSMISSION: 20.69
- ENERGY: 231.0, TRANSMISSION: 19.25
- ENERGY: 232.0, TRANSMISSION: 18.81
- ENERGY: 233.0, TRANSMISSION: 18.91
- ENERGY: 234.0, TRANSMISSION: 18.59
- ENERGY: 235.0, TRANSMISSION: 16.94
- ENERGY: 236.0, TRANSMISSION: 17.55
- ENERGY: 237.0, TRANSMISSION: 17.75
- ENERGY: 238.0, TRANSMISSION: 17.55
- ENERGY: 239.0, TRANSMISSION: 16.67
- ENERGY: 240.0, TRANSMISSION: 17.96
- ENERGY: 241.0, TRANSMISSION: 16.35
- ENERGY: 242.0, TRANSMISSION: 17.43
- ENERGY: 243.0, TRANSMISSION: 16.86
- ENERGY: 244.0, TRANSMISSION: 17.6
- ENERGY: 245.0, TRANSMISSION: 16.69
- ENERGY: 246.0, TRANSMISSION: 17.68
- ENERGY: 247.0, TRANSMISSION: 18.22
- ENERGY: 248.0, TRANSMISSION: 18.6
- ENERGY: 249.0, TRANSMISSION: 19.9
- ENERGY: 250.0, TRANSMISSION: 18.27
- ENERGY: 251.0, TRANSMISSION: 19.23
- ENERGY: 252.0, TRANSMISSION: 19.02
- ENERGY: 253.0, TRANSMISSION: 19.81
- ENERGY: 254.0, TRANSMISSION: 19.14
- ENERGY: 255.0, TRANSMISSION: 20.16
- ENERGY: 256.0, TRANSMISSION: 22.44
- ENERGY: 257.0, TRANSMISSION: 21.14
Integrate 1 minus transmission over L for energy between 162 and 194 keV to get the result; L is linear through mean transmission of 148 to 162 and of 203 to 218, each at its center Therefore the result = 2.7 keV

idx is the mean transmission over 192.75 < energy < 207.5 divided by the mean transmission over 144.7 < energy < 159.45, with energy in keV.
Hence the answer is 0.7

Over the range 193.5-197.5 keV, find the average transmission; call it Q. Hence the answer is 12.1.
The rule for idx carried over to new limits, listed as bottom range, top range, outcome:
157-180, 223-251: 0.75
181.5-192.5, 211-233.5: 1.27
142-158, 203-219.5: 1.03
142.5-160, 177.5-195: 0.78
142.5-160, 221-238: 0.84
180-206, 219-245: 1.13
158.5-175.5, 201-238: 0.89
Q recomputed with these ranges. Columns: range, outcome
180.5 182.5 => 24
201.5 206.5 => 21.3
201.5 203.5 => 19.8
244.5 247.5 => 17.5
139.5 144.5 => 23.7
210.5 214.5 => 26.2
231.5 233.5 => 18.9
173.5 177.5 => 28.2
